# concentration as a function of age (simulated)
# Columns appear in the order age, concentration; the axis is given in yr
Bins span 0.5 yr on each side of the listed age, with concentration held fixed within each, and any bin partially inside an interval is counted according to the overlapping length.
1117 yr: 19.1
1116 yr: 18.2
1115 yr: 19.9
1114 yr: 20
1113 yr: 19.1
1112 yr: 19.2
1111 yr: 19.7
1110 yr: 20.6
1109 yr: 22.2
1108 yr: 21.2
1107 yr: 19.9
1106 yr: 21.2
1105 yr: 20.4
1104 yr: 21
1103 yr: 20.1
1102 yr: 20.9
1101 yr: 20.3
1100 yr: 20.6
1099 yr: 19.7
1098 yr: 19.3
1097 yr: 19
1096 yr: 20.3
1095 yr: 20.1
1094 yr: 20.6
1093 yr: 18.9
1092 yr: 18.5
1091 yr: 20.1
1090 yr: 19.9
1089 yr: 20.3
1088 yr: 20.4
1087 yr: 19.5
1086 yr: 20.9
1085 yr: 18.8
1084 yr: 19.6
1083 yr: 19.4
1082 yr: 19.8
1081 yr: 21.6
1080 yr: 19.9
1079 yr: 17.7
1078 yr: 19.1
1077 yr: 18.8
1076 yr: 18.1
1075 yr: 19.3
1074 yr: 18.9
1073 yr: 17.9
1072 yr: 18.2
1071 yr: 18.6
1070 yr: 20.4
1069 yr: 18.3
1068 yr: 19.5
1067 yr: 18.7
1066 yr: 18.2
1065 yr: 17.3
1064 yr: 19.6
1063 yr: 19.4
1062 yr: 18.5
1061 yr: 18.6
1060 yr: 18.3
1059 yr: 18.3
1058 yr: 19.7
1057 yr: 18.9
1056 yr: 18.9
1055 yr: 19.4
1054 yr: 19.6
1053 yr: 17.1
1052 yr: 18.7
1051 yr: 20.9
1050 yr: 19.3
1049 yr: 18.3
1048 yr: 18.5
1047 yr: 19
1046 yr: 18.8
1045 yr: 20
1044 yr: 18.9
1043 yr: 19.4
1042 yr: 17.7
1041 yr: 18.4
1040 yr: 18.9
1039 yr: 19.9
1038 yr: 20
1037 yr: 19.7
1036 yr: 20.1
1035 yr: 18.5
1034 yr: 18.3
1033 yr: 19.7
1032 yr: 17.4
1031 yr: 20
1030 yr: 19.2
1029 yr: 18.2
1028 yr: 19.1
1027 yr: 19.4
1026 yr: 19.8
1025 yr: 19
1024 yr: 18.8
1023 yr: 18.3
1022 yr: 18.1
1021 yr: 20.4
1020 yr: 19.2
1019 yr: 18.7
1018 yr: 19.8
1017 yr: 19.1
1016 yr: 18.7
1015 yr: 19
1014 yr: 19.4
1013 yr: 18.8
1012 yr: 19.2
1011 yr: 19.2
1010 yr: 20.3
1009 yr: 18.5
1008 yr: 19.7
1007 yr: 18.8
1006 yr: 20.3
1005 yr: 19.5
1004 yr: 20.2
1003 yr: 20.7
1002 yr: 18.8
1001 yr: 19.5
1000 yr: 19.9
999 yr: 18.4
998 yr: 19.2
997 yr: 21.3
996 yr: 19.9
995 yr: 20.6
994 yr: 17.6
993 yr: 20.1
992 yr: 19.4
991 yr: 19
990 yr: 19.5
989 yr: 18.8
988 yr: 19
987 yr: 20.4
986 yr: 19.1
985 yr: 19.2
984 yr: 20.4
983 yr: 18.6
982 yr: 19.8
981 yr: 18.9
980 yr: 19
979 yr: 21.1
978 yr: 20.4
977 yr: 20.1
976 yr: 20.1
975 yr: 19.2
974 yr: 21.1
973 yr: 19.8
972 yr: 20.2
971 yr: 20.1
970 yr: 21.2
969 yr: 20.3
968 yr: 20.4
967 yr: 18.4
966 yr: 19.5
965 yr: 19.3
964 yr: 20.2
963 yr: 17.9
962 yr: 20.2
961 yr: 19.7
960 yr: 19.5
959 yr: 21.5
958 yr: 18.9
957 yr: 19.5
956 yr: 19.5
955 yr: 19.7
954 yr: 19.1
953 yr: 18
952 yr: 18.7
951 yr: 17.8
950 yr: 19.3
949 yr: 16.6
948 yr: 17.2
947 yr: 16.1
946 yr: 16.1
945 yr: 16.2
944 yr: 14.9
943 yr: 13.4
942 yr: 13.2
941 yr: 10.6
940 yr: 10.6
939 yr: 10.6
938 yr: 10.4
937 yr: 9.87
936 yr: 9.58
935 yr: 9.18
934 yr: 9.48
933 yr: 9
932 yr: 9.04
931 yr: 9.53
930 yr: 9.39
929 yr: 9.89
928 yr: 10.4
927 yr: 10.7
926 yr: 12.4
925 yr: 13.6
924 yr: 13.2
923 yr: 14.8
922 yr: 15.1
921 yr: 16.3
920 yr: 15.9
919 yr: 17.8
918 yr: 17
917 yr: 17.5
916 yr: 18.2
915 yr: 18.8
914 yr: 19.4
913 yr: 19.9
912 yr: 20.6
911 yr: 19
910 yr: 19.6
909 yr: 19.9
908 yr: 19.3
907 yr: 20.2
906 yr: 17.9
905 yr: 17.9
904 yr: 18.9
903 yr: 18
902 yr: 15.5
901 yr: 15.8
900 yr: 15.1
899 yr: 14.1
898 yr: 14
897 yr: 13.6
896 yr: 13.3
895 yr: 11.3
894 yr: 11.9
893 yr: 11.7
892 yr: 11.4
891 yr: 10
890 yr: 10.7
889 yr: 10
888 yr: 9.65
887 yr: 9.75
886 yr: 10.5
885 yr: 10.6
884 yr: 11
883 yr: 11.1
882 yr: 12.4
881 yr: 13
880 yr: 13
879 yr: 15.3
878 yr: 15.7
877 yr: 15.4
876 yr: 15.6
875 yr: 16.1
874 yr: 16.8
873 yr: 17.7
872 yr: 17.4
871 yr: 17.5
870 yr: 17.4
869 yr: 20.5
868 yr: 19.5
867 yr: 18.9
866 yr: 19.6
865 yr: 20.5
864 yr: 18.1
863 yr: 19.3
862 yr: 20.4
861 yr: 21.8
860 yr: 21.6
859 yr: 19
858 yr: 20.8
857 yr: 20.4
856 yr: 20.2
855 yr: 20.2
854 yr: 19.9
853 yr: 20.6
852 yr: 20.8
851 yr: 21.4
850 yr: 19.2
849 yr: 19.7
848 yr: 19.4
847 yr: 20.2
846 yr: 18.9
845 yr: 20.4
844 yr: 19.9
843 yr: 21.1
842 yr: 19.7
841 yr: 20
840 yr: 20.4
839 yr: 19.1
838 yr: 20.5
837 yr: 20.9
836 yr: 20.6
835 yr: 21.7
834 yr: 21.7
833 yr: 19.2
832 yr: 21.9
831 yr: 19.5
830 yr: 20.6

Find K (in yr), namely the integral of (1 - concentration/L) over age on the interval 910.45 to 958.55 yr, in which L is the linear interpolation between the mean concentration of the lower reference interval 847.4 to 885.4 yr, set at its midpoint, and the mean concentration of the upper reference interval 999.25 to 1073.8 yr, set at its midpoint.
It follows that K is 9.2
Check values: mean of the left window 17.9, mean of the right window 19.1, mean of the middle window 14.8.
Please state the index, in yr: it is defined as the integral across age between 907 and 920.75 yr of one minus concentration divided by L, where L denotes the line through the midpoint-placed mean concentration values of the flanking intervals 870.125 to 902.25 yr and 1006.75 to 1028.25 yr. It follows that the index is -3.9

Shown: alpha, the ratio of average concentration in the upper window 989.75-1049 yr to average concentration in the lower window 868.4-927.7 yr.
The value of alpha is 1.27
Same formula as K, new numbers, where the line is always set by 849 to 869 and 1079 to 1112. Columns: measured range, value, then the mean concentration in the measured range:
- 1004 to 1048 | 2.1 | 19.1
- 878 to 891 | 5.5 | 11.5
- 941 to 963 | 2.6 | 17.7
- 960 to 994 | 0.7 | 19.7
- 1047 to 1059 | 0.7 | 19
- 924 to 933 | 4.2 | 10.7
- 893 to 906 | 3.3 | 14.9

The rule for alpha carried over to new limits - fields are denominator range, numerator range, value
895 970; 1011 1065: 1.19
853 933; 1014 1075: 1.20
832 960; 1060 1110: 1.20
